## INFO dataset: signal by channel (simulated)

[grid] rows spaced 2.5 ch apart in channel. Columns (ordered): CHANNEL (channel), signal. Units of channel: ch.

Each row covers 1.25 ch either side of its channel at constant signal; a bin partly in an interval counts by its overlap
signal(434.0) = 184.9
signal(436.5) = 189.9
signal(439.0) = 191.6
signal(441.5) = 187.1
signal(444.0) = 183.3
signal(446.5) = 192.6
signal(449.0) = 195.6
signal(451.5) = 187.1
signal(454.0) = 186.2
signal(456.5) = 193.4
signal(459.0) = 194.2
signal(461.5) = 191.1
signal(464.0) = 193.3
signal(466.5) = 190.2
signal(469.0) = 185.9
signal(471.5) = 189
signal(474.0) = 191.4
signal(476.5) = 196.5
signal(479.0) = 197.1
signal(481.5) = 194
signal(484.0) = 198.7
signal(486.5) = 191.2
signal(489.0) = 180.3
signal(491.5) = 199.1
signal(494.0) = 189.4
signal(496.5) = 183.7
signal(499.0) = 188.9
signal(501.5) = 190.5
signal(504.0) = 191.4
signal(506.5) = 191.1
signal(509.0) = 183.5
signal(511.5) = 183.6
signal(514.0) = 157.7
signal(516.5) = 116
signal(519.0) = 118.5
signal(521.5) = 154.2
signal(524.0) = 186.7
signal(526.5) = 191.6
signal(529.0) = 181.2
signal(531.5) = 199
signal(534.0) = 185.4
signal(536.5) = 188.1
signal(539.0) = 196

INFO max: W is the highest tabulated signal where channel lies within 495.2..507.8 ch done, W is 191.4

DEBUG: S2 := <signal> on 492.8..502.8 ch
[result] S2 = 188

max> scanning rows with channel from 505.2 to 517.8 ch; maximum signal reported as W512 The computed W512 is 191.1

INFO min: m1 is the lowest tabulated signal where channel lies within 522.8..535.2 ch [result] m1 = 181.2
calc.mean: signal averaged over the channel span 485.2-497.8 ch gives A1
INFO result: 189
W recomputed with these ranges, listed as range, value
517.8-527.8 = 191.6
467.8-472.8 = 189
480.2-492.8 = 199.1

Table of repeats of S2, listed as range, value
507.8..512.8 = 183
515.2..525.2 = 144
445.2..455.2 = 190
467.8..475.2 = 189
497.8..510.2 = 189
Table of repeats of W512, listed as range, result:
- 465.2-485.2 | 198.7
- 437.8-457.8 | 195.6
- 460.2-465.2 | 193.3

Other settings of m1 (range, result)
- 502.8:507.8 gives 191.1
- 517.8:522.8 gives 118.5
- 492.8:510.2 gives 183.5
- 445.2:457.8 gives 186.2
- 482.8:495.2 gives 180.3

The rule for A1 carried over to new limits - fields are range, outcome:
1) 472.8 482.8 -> 195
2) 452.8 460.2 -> 191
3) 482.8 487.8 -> 195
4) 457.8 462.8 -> 193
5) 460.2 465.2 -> 192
